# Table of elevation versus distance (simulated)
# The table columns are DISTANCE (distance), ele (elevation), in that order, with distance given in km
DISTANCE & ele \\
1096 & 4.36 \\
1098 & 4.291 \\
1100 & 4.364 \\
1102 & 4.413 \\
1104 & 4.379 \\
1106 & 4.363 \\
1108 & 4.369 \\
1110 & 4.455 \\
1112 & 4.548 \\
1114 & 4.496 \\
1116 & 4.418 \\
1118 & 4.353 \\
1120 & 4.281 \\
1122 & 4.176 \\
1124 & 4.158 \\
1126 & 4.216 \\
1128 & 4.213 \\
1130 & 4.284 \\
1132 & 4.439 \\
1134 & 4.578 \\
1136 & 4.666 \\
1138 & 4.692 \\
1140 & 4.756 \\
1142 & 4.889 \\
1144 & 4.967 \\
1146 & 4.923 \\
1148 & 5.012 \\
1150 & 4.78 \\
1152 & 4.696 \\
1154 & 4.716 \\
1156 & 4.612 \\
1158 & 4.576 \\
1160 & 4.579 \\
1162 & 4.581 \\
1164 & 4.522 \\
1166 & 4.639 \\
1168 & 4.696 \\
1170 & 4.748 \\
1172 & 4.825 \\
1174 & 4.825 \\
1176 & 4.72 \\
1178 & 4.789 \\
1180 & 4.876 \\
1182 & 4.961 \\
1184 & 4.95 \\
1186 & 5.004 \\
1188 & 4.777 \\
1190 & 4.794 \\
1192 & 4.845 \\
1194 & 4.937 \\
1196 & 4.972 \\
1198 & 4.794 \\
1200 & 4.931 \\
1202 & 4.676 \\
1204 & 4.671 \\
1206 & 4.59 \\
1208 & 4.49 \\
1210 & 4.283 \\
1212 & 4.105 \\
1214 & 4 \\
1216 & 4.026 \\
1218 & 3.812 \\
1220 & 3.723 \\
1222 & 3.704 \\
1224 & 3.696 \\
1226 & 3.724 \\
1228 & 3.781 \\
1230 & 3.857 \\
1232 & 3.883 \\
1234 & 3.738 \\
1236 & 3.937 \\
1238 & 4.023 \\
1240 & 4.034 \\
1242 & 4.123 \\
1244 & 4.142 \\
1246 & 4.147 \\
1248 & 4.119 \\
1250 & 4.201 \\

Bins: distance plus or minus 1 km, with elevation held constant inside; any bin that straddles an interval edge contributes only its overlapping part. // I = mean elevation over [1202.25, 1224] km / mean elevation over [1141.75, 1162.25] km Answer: 0.87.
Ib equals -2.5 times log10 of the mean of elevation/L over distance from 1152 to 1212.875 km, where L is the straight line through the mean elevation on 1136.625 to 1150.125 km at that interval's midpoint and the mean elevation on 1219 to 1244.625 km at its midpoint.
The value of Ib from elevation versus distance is -0.07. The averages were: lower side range 4.86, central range 4.72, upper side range 3.87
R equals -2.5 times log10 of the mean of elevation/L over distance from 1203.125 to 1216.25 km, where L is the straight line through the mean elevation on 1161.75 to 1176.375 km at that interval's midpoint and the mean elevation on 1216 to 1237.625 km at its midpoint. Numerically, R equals -0.06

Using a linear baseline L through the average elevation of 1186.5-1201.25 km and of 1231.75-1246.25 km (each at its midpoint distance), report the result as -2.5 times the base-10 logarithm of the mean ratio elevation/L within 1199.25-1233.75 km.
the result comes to 0.09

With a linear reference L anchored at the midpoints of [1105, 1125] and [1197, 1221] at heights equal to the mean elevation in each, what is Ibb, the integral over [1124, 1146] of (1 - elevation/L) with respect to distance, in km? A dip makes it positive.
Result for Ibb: -1.1 km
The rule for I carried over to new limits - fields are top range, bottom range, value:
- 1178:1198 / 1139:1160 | 1.02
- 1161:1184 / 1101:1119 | 1.07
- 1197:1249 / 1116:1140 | 0.94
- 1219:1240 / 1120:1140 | 0.87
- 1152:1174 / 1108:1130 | 1.08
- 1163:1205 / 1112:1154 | 1.06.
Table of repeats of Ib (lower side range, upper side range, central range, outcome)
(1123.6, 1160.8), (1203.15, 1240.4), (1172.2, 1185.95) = -0.12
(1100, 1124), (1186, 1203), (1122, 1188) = -0.01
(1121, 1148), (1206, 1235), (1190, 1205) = -0.18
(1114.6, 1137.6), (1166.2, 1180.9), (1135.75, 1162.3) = -0.05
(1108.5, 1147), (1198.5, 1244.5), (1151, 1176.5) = -0.08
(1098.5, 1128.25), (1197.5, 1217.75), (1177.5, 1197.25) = -0.11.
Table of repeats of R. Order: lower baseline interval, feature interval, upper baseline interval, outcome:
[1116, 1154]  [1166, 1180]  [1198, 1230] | -0.095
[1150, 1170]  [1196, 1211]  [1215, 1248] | -0.114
